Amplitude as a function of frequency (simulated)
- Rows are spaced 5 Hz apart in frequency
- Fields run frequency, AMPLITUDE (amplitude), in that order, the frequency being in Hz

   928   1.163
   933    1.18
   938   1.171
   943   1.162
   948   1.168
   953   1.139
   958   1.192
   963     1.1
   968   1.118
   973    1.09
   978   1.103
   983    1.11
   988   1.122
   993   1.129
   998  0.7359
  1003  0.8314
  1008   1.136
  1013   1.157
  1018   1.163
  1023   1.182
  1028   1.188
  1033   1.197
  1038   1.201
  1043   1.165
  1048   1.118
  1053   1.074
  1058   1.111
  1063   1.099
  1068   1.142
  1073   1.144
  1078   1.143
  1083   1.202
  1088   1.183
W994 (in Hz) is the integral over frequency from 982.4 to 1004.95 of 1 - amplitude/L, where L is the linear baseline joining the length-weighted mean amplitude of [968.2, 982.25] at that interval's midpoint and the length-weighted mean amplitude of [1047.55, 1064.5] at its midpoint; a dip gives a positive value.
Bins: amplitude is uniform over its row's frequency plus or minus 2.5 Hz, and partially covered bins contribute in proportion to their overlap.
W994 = 2.50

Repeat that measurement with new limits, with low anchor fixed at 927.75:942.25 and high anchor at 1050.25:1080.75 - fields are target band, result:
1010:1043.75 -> -1.32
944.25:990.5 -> 1.23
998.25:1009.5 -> 2.20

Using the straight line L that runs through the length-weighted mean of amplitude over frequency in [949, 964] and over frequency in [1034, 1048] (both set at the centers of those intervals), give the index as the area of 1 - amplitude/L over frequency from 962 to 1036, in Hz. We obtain 4.5 Hz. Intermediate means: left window 1.15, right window 1.17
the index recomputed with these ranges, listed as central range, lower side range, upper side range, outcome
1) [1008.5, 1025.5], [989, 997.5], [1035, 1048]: -1.0 Hz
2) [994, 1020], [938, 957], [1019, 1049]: 3.6 Hz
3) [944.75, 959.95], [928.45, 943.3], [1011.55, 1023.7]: 0.1 Hz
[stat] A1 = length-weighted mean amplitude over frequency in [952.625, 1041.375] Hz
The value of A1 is 1.11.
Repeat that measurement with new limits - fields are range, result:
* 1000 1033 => 1.11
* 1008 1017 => 1.15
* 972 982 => 1.1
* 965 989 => 1.11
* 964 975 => 1.1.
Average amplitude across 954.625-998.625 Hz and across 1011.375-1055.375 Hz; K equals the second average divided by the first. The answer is 1.1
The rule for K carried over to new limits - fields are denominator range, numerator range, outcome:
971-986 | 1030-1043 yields 1.08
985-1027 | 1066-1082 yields 1.08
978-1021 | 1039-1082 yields 1.07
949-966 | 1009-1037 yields 1.03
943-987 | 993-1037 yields 0.96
